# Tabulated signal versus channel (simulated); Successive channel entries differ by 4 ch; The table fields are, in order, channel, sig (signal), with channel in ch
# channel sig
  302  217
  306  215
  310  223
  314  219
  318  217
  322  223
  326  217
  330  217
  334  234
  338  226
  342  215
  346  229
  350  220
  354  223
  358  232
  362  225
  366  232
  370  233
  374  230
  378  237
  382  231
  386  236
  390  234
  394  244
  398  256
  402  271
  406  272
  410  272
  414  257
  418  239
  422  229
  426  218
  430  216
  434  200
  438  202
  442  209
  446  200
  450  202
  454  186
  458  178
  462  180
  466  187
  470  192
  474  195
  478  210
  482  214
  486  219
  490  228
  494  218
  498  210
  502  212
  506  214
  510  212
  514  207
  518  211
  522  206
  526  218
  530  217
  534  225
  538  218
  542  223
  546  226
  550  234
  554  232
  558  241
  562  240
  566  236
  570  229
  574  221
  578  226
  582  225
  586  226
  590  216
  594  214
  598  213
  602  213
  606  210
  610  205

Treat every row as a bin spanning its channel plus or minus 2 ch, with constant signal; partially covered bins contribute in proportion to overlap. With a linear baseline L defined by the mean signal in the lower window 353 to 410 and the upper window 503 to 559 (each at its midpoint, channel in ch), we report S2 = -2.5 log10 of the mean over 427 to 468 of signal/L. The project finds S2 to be 0.18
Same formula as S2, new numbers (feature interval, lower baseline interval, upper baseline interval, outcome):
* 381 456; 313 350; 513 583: -0.04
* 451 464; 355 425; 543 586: 0.28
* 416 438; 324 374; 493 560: 0.02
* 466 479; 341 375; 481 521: 0.11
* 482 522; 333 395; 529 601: 0.06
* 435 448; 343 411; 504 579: 0.15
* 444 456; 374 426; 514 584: 0.22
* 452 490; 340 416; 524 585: 0.18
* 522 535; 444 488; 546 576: 0.01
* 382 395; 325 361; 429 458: -0.11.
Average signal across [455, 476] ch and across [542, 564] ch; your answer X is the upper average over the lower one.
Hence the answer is 1.3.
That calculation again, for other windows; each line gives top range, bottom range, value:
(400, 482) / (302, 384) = 0.96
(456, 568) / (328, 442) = 0.92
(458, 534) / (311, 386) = 0.92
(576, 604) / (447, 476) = 1.16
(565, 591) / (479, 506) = 1.04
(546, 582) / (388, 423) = 0.91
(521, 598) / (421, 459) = 1.10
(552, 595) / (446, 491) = 1.15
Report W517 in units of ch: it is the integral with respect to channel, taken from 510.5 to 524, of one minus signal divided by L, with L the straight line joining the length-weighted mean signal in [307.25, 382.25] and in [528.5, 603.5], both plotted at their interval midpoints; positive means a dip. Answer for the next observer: 1.0 ch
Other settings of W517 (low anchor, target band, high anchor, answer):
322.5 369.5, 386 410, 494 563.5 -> -3.4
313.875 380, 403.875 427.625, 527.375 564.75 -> -2.3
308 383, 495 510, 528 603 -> 0.9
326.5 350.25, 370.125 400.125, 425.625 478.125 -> -3.6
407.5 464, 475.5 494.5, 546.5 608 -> 0.1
